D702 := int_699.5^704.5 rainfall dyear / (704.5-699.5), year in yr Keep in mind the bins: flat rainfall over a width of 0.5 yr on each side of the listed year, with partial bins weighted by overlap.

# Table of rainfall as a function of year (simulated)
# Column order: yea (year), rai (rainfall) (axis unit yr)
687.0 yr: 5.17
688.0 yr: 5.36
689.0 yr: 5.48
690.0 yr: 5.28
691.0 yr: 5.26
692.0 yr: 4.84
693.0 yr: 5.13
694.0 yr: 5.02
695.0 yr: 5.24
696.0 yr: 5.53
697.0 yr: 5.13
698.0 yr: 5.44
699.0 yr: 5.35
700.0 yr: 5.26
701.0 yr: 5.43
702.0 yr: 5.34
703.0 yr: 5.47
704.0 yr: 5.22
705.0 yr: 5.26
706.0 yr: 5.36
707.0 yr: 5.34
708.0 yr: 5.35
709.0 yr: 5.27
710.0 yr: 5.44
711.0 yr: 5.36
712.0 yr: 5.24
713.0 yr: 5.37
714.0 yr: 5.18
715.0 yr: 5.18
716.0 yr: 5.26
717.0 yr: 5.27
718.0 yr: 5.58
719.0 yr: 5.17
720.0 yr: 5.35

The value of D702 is 5.34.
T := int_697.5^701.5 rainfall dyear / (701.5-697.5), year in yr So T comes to 5.37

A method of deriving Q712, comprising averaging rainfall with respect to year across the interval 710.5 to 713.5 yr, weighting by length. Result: 5.32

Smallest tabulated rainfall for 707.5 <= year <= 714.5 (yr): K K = 5.18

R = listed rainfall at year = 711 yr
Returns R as 5.36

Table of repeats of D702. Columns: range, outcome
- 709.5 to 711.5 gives 5.4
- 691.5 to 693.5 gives 4.98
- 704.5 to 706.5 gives 5.31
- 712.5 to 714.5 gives 5.28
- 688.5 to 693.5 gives 5.2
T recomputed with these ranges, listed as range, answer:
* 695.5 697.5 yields 5.33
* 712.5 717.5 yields 5.25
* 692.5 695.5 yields 5.13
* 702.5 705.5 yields 5.32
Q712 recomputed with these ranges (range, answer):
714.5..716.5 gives 5.22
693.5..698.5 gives 5.27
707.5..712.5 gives 5.33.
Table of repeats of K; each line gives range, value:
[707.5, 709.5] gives 5.27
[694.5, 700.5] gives 5.13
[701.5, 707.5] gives 5.22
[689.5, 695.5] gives 4.84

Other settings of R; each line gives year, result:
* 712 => 5.24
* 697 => 5.13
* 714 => 5.18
